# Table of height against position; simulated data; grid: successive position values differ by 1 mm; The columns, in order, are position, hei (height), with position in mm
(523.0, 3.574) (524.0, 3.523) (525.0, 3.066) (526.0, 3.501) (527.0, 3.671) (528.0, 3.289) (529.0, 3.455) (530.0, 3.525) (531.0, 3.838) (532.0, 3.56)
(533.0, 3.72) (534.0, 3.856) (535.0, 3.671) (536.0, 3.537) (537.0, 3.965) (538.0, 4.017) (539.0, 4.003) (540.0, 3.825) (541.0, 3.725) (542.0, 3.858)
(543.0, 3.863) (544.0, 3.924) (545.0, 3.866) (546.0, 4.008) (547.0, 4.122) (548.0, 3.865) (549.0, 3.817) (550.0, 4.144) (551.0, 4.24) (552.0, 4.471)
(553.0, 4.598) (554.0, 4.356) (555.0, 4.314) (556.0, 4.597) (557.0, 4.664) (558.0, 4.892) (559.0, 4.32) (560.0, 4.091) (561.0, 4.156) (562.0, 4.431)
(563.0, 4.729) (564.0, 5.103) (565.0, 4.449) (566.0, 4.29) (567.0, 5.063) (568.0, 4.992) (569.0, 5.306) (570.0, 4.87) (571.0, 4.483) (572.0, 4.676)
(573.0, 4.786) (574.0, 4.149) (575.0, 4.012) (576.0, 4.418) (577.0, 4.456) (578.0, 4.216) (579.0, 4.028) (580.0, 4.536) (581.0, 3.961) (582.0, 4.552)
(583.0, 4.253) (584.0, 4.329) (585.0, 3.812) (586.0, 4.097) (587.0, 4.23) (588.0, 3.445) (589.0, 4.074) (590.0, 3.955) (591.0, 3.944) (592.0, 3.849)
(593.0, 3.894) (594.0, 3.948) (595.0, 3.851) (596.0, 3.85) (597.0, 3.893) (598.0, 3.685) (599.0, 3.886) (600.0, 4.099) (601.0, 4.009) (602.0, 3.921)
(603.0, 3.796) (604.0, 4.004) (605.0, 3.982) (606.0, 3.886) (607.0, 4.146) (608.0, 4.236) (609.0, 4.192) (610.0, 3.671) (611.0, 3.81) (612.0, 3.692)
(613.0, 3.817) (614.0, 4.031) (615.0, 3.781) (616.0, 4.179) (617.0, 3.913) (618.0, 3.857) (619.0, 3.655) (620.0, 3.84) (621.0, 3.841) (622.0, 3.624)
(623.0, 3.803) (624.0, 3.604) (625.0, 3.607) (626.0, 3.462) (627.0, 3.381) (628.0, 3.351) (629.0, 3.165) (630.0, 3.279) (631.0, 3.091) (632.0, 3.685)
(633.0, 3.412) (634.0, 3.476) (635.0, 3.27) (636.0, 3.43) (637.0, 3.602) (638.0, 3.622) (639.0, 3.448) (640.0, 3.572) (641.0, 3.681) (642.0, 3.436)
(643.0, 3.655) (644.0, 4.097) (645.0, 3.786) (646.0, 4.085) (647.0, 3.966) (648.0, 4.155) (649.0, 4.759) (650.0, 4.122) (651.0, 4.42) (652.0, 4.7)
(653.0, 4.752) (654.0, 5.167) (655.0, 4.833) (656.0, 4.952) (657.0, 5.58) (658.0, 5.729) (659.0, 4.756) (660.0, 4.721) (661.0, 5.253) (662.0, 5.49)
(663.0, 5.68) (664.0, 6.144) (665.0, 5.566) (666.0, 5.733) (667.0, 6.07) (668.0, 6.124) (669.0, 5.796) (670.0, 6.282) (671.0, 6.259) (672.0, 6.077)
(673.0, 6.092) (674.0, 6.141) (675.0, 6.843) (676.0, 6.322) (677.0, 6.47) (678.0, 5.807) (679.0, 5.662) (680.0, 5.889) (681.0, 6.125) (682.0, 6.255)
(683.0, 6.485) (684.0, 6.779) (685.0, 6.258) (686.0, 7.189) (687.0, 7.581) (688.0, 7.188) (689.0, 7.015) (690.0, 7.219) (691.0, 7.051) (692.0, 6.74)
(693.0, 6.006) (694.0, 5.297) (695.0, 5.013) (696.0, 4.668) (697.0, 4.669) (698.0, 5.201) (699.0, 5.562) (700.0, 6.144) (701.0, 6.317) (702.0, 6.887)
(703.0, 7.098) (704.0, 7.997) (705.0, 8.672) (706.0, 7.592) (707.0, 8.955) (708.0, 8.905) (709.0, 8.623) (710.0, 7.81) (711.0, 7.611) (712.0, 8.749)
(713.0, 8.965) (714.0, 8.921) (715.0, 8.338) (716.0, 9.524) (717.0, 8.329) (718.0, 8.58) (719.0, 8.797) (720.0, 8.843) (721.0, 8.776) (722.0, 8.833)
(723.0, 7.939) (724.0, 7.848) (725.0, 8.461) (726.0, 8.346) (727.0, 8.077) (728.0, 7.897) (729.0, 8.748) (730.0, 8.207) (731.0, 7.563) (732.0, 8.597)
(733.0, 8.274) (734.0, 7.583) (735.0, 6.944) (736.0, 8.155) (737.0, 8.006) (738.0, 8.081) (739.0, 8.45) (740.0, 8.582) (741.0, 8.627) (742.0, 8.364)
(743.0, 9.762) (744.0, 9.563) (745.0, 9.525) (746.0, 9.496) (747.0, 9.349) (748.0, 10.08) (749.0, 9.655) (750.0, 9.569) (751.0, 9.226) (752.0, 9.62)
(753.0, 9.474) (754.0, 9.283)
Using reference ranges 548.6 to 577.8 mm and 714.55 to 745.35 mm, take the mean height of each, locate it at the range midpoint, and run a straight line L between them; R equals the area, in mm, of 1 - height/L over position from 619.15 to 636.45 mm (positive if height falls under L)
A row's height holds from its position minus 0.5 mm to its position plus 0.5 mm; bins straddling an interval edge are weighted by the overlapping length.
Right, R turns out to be 7.3 mm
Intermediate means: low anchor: 4.51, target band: 3.49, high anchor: 8.43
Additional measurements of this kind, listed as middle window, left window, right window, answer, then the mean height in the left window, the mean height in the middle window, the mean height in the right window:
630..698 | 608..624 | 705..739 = 8.1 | 3.85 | 5.23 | 8.34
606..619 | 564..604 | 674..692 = 2.6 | 4.22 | 3.93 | 6.59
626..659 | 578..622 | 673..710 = 7.8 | 3.96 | 3.99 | 6.64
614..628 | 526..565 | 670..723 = 4.6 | 4.05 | 3.73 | 7.1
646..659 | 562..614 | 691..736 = 2.7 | 4.18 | 4.74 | 7.66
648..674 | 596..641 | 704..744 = 1.1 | 3.72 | 5.39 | 8.4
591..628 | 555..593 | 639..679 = 6.7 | 4.38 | 3.85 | 5.14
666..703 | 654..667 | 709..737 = 1.5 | 5.39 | 6.21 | 8.32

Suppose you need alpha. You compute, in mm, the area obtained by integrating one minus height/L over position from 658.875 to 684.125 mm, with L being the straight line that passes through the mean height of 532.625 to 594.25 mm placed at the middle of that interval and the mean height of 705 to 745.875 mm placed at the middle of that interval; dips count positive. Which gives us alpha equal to 3.9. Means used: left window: 4.23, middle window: 5.96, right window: 8.46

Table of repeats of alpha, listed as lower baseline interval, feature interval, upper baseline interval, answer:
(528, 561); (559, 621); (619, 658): -2.93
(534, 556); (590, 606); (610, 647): -0.54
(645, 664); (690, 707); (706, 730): 2.25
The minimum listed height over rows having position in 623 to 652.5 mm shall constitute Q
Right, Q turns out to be 3.091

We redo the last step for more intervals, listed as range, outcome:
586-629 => 3.165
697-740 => 4.669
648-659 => 4.122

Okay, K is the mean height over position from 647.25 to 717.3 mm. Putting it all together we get 6.36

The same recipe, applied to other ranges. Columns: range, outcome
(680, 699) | 6.23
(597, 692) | 4.73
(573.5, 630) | 3.92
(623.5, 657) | 3.88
